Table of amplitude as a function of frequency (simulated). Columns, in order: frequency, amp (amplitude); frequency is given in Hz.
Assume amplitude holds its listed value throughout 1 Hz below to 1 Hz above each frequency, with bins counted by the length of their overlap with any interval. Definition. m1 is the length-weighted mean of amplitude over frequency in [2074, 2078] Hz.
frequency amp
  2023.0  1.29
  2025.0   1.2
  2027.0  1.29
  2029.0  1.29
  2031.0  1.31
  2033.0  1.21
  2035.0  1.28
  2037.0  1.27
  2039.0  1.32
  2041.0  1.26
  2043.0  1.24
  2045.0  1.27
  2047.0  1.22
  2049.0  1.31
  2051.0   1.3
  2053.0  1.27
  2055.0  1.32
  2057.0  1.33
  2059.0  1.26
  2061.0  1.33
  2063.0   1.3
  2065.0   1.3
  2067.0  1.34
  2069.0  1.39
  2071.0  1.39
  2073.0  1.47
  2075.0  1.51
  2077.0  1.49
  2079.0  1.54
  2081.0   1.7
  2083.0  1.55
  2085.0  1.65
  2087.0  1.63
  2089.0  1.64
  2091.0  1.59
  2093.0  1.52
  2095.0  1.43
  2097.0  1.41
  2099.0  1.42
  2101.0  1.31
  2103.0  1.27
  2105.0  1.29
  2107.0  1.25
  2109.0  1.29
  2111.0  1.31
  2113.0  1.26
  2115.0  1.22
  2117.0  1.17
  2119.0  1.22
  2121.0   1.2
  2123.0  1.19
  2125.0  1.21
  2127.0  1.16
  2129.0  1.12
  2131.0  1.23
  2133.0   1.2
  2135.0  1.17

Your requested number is 1.5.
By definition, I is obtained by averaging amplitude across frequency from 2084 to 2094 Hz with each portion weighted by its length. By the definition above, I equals 1.61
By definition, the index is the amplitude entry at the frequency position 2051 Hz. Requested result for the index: 1.3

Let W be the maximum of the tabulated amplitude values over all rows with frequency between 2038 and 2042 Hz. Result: 1.32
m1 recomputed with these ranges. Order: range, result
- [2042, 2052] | 1.27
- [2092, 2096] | 1.48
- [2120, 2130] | 1.18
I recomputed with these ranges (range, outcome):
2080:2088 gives 1.63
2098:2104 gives 1.33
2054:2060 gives 1.3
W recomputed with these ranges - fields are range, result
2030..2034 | 1.31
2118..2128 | 1.22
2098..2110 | 1.42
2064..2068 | 1.34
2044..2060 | 1.33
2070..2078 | 1.51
